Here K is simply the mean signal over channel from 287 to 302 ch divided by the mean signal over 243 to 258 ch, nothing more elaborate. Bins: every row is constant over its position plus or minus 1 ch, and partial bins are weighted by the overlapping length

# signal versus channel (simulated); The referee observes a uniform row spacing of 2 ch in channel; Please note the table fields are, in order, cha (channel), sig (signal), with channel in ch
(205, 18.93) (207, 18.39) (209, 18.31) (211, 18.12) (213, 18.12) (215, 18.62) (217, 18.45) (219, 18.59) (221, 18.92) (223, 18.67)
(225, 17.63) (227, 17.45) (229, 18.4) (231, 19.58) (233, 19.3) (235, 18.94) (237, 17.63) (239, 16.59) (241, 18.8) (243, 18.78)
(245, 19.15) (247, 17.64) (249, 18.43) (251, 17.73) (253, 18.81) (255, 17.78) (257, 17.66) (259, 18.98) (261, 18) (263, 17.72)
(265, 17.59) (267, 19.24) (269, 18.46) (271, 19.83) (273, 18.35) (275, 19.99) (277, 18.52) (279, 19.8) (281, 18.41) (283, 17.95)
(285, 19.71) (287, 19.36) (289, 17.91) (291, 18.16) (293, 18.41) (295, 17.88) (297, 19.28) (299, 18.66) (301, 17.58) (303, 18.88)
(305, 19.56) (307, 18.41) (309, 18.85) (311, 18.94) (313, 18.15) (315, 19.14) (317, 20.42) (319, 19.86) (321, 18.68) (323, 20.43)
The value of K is 1.01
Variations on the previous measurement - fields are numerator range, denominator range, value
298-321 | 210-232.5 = 1.03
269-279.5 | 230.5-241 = 1.04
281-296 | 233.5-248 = 1.01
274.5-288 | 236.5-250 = 1.05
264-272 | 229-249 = 1.02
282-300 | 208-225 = 1.01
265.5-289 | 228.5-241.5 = 1.03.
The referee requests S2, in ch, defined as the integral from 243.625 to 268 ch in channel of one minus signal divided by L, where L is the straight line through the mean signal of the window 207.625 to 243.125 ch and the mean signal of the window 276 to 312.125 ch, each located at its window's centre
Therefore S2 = 0.4 ch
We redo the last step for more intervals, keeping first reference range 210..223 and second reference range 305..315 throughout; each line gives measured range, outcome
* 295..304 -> 0.09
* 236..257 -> 0.52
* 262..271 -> 0.09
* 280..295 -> 0.13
